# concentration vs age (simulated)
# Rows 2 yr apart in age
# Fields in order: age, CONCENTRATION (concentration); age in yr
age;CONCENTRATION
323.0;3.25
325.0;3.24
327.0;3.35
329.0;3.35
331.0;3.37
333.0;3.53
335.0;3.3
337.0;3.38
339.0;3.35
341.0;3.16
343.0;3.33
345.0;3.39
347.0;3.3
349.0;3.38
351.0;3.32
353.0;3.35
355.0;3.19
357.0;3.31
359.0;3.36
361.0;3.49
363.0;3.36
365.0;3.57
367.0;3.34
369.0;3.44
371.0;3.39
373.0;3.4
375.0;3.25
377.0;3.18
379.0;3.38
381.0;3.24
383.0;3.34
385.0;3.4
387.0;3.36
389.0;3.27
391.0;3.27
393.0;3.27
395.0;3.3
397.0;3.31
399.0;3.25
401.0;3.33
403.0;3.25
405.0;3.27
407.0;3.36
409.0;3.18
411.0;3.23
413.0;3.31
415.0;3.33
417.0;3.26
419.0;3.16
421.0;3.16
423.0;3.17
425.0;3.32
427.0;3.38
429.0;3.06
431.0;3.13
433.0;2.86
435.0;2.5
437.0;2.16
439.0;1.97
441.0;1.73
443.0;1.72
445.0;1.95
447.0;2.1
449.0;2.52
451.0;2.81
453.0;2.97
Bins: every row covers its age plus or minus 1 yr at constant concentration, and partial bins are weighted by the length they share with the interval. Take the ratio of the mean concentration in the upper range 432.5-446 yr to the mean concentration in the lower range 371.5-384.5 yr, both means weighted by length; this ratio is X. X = 0.64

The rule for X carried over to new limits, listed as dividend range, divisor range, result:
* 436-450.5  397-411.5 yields 0.63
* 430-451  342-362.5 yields 0.69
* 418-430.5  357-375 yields 0.94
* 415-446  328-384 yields 0.81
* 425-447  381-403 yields 0.75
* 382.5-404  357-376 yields 0.97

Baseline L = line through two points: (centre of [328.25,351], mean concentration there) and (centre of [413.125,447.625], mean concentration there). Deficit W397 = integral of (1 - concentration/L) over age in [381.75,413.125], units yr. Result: -3.6 yr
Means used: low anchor 3.35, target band 3.29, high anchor 2.73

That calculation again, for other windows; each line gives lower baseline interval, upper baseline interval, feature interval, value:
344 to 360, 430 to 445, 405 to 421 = -4.2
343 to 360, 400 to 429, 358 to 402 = -0.6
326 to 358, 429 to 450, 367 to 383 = -1.8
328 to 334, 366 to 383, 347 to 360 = 0.2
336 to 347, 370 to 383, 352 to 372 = -0.4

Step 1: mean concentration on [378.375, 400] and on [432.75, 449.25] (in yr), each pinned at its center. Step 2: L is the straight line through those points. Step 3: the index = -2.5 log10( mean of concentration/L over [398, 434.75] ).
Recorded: -0.20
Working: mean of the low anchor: 3.31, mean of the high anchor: 2.12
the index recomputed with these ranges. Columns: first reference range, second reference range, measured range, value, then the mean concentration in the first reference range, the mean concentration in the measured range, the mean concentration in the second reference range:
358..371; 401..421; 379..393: 0.01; 3.42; 3.31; 3.26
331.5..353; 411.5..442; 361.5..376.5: -0.06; 3.34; 3.39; 2.91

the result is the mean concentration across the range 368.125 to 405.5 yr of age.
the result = 3.31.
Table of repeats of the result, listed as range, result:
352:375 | 3.38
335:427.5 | 3.31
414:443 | 2.83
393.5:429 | 3.26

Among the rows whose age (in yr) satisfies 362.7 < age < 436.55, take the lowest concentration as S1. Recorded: 2.5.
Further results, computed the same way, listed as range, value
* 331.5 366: 3.16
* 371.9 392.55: 3.18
